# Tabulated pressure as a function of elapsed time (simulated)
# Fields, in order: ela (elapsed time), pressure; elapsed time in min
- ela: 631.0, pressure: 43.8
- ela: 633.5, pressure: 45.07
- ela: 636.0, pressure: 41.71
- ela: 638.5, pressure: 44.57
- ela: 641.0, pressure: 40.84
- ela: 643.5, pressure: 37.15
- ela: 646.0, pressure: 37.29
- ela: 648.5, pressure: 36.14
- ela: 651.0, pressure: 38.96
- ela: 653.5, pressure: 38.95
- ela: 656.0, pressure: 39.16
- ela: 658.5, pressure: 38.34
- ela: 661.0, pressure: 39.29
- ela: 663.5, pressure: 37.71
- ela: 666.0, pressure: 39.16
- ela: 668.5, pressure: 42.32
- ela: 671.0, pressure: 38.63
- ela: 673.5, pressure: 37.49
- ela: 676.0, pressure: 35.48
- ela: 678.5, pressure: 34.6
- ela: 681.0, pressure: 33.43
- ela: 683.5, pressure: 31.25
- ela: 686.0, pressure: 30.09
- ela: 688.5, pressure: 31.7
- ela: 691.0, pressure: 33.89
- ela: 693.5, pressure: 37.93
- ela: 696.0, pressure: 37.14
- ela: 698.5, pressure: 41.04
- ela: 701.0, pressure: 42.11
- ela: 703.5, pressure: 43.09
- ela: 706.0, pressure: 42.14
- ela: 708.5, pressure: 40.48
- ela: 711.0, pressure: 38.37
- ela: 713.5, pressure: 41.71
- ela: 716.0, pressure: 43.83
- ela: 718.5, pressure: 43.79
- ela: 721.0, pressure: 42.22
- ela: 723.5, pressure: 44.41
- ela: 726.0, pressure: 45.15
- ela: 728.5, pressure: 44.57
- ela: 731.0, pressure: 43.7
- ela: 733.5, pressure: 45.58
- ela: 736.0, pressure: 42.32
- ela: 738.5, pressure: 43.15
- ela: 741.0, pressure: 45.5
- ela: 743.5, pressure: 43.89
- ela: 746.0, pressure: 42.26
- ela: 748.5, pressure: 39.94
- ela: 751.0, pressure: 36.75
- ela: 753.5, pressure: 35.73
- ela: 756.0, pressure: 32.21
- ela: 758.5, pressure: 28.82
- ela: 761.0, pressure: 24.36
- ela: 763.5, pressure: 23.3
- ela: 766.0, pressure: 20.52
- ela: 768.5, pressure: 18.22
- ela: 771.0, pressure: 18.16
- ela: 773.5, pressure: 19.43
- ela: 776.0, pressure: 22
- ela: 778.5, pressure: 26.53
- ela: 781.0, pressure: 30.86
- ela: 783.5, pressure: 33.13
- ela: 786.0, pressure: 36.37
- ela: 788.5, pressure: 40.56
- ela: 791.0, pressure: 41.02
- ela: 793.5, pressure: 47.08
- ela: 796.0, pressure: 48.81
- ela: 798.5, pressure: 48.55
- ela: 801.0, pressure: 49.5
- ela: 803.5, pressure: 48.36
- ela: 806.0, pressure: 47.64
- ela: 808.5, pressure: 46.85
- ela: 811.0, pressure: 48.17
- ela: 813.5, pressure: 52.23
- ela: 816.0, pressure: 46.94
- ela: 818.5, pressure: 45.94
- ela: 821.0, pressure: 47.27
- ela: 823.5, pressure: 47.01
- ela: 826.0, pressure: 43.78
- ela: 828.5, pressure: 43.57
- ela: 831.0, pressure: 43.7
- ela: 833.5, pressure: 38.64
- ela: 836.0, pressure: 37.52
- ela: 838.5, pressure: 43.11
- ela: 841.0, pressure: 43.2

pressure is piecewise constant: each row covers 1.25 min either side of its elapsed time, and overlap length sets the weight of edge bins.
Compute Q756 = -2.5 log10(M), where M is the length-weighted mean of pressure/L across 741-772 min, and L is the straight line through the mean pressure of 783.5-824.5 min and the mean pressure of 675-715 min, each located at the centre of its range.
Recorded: 0.33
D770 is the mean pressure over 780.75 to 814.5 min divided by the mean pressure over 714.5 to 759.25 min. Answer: 1.07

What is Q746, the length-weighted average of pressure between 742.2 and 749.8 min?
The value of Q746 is 42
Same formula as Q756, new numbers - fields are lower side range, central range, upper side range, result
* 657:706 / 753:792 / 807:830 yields 0.48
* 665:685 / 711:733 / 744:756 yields -0.16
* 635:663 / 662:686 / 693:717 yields 0.10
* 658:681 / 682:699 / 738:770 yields 0.07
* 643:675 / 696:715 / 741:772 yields -0.17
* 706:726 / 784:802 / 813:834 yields 0.01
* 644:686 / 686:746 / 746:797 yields -0.20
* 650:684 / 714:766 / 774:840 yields 0.02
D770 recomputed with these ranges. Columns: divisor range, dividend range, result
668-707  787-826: 1.27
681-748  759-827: 0.93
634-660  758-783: 0.59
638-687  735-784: 0.83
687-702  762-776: 0.54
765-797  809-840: 1.45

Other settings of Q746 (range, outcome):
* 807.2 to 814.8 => 49.1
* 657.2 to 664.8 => 38.5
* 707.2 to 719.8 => 41.6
